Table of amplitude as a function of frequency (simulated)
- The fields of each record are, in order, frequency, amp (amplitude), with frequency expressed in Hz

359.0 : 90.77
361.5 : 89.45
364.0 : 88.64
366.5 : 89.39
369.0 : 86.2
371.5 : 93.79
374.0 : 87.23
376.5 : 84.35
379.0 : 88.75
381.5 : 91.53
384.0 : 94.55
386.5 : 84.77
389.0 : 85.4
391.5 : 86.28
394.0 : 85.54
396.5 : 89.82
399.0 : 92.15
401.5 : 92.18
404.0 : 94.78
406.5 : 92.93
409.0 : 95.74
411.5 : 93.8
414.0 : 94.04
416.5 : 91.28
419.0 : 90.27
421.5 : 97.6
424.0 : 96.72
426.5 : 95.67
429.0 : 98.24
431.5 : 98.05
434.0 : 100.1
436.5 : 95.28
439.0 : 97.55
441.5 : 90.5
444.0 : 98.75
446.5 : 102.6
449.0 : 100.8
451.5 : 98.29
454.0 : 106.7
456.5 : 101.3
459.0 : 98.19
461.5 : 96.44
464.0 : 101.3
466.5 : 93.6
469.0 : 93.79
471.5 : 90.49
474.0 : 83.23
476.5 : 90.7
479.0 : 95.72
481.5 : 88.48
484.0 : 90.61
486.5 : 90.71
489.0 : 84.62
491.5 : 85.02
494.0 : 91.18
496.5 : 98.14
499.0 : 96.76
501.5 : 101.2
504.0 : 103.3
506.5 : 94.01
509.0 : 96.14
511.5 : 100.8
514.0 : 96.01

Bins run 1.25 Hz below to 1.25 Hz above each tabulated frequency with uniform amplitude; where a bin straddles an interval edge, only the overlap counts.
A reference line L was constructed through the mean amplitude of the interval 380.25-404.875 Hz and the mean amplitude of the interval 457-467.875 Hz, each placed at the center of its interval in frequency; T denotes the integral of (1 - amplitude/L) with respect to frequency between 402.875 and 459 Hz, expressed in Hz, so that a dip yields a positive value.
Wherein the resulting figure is -1.71 Hz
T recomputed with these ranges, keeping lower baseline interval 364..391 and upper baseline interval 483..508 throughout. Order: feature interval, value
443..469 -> -2.2 Hz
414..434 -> -1.1 Hz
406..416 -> -0.4 Hz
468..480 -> 0.3 Hz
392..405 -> -0.2 Hz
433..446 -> -0.8 Hz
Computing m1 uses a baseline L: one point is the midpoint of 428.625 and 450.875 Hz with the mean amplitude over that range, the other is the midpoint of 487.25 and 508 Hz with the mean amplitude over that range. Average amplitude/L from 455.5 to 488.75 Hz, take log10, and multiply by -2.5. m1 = 0.03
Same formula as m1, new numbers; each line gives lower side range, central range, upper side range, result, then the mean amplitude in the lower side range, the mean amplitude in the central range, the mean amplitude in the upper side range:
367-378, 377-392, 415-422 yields 0.01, 88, 88.5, 92.6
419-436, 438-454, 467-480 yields -0.05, 97.1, 98.8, 90.9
